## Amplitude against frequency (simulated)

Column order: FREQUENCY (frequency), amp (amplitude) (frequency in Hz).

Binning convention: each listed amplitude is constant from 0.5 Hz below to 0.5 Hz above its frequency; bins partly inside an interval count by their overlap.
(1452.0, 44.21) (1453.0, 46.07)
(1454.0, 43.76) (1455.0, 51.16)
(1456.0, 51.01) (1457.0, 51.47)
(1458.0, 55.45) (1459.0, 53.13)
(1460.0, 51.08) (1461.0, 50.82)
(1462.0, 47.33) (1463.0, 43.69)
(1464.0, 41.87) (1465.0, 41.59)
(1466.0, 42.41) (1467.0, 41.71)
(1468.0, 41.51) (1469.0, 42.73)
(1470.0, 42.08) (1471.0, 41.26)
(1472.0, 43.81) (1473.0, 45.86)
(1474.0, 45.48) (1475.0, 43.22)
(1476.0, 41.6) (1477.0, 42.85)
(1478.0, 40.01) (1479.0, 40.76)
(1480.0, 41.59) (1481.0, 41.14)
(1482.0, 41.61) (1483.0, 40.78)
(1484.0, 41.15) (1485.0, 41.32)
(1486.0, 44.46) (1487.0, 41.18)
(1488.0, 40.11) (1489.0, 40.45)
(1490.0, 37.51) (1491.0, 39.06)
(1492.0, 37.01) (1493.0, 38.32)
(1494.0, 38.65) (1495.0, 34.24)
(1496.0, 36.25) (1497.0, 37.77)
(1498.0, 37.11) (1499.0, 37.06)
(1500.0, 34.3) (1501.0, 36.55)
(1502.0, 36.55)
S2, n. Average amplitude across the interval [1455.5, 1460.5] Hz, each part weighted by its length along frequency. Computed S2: 52.4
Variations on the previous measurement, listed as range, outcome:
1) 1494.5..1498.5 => 36.3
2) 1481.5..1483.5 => 41.2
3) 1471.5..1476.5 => 44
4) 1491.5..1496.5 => 36.9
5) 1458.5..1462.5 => 50.6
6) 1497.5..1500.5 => 36.2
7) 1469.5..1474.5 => 43.7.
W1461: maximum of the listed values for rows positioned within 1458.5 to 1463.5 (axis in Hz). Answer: 53.13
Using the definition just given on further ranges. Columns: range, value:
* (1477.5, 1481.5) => 41.59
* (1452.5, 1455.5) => 51.16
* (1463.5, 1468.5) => 42.41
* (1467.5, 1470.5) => 42.73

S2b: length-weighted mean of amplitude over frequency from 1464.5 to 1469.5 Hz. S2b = 42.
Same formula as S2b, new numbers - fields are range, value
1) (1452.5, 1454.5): 44.9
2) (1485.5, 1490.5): 40.7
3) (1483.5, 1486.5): 42.3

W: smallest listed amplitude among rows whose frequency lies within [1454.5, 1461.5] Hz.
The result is 50.82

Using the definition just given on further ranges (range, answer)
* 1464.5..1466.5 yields 41.59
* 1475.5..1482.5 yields 40.01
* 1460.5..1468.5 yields 41.51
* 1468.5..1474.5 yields 41.26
